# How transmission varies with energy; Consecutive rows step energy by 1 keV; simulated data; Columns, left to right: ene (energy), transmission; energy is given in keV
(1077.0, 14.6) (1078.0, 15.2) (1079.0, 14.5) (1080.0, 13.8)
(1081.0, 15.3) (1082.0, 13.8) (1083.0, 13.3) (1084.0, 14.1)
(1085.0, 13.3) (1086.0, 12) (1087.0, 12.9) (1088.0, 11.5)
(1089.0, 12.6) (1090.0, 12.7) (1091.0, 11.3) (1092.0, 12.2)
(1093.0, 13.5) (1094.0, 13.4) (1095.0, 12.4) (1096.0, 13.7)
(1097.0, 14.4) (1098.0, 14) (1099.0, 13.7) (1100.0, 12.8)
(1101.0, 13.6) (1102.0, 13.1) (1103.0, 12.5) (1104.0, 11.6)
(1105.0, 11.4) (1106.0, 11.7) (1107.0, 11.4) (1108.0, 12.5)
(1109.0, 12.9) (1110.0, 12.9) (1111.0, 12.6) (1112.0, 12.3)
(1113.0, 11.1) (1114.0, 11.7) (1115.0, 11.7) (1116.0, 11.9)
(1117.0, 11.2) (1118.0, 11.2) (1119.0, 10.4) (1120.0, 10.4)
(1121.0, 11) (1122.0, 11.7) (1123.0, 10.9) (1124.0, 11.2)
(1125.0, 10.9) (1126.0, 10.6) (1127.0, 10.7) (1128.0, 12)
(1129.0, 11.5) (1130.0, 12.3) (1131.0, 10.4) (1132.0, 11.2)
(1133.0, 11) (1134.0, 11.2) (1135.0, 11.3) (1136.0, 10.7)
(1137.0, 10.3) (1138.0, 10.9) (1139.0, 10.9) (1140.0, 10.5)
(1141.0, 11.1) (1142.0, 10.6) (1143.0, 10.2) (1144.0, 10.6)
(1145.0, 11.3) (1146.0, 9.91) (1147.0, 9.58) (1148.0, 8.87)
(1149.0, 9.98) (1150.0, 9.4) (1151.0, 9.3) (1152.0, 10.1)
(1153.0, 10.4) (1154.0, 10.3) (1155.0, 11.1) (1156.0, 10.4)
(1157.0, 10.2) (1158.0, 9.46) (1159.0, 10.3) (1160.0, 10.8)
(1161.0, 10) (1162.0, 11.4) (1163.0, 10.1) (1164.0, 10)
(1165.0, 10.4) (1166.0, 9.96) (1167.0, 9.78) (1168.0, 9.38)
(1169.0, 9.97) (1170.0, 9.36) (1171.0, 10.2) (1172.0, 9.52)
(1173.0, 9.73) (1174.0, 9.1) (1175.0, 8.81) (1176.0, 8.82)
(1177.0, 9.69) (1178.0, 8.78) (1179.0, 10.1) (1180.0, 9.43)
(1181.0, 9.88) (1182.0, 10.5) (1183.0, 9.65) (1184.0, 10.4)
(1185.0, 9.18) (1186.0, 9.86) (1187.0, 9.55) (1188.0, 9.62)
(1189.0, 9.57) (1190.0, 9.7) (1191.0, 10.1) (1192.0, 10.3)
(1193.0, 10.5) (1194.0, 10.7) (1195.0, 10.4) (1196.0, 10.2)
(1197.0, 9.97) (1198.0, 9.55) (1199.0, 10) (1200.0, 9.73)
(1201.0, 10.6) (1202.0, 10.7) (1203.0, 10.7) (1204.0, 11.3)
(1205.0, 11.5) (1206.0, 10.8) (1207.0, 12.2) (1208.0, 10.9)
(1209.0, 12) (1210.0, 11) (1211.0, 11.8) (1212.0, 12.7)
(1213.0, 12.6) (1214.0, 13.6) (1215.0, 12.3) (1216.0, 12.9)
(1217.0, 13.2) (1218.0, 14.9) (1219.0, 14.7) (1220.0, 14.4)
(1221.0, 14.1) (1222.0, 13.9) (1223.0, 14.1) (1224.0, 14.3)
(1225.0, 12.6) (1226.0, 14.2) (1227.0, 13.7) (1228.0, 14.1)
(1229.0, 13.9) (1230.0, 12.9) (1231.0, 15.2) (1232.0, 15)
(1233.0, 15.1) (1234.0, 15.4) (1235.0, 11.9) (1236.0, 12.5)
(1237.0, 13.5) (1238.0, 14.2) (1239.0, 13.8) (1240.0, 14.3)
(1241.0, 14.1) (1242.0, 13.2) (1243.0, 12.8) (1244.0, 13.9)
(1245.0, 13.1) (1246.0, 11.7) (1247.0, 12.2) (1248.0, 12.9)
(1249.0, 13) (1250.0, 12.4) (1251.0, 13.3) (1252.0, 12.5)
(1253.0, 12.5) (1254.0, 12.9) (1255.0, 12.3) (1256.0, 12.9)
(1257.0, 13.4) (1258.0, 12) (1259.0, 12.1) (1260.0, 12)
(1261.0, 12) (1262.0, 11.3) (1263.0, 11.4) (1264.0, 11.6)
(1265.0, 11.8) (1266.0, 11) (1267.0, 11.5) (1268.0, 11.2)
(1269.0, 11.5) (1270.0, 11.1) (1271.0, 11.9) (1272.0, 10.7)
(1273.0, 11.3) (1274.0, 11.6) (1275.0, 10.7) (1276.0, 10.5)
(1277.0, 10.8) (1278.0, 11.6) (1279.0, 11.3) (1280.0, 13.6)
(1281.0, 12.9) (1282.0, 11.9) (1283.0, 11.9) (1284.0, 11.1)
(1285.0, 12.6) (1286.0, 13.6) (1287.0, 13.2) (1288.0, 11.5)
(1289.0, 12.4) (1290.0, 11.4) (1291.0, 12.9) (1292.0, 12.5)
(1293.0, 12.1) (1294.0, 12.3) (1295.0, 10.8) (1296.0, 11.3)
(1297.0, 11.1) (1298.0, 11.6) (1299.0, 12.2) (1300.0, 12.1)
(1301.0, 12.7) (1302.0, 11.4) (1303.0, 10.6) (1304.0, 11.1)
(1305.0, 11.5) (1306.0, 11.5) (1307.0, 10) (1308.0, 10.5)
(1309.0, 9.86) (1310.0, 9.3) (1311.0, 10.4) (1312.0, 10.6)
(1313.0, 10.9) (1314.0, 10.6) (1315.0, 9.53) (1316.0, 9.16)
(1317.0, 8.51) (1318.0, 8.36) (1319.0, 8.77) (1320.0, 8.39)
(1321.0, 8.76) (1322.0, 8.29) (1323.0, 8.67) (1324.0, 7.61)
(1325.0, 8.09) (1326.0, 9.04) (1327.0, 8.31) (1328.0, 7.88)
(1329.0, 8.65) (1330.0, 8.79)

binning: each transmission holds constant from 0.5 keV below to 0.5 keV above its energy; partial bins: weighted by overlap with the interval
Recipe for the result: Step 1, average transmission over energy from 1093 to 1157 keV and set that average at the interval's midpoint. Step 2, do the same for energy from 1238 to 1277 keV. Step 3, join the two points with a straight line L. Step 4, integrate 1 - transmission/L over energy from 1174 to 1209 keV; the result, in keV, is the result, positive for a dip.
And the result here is 5.0 keV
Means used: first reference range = 11.4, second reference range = 12.2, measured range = 10.1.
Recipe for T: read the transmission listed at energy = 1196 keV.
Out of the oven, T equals 10.2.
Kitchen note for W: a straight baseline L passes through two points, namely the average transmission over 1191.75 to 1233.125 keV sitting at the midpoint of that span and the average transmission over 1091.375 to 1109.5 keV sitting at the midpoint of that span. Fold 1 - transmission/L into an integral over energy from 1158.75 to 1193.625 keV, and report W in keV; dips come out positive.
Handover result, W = 7.42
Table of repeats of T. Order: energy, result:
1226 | 14.2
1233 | 15.1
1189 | 9.57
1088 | 11.5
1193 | 10.5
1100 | 12.8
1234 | 15.4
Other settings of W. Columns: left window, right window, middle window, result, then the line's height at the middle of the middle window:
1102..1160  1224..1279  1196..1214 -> 1.3 keV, 12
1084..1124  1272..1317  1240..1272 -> -2.1 keV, 11.6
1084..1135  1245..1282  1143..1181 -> 6.6 keV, 12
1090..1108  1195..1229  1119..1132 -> 1.6 keV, 12.6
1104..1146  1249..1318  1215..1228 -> -2.8 keV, 11.4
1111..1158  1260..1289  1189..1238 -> -4.4 keV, 11.3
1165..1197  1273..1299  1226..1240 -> -4.1 keV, 10.8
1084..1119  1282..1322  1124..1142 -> 1.8 keV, 12.2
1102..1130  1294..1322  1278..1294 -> -2.6 keV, 10.6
